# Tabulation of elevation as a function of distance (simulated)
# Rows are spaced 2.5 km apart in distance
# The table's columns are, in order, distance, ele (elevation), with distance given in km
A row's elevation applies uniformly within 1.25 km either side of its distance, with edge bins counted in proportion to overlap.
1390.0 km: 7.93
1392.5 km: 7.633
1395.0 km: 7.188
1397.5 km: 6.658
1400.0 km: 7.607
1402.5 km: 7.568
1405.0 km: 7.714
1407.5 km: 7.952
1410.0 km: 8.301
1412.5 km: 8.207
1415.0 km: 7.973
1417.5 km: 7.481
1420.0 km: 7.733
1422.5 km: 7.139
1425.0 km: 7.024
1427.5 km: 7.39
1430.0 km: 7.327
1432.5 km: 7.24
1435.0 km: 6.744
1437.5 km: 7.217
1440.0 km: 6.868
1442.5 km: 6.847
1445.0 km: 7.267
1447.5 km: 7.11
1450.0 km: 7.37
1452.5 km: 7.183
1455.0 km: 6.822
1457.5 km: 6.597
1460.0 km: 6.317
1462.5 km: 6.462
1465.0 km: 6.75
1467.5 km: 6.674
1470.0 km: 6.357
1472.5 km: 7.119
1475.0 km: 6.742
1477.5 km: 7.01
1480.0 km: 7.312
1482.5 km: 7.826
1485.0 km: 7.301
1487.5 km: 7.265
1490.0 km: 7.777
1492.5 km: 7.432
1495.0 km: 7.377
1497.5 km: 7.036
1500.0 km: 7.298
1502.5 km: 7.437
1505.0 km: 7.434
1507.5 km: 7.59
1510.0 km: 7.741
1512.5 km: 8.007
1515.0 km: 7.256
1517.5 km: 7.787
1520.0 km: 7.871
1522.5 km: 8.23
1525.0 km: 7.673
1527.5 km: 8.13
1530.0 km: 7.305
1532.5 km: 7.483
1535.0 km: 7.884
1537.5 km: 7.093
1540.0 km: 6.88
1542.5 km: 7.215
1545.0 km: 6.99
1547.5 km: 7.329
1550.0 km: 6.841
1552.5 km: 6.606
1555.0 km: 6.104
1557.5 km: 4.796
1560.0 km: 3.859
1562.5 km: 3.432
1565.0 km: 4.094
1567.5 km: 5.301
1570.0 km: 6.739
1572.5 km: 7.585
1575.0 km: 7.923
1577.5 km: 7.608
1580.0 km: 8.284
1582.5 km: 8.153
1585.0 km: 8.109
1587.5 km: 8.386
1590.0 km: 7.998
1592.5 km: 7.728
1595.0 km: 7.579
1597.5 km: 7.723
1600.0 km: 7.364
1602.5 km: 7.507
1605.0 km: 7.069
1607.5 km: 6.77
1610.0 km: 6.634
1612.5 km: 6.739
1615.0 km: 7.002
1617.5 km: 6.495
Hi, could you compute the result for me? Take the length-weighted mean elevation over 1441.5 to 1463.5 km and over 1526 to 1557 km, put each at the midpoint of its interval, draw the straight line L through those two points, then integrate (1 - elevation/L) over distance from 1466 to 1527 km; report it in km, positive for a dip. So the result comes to -3.55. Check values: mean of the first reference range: 6.89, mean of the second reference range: 7.1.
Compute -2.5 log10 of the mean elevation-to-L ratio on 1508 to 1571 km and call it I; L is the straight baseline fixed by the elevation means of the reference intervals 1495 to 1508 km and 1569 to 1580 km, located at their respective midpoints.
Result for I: 0.107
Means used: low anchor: 7.35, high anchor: 7.57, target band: 6.76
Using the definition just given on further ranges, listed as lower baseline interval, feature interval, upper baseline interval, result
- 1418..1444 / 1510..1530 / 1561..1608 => -0.10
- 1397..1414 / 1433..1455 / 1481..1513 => 0.09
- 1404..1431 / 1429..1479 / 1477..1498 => 0.09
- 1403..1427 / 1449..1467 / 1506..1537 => 0.14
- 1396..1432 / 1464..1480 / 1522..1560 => 0.07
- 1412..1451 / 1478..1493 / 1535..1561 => -0.08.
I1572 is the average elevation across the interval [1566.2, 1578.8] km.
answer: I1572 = 7.02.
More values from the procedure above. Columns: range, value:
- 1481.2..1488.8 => 7.47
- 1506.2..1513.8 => 7.77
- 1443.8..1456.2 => 7.15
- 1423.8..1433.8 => 7.24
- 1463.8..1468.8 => 6.71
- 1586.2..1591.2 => 8.19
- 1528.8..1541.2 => 7.33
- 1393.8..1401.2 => 7.15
